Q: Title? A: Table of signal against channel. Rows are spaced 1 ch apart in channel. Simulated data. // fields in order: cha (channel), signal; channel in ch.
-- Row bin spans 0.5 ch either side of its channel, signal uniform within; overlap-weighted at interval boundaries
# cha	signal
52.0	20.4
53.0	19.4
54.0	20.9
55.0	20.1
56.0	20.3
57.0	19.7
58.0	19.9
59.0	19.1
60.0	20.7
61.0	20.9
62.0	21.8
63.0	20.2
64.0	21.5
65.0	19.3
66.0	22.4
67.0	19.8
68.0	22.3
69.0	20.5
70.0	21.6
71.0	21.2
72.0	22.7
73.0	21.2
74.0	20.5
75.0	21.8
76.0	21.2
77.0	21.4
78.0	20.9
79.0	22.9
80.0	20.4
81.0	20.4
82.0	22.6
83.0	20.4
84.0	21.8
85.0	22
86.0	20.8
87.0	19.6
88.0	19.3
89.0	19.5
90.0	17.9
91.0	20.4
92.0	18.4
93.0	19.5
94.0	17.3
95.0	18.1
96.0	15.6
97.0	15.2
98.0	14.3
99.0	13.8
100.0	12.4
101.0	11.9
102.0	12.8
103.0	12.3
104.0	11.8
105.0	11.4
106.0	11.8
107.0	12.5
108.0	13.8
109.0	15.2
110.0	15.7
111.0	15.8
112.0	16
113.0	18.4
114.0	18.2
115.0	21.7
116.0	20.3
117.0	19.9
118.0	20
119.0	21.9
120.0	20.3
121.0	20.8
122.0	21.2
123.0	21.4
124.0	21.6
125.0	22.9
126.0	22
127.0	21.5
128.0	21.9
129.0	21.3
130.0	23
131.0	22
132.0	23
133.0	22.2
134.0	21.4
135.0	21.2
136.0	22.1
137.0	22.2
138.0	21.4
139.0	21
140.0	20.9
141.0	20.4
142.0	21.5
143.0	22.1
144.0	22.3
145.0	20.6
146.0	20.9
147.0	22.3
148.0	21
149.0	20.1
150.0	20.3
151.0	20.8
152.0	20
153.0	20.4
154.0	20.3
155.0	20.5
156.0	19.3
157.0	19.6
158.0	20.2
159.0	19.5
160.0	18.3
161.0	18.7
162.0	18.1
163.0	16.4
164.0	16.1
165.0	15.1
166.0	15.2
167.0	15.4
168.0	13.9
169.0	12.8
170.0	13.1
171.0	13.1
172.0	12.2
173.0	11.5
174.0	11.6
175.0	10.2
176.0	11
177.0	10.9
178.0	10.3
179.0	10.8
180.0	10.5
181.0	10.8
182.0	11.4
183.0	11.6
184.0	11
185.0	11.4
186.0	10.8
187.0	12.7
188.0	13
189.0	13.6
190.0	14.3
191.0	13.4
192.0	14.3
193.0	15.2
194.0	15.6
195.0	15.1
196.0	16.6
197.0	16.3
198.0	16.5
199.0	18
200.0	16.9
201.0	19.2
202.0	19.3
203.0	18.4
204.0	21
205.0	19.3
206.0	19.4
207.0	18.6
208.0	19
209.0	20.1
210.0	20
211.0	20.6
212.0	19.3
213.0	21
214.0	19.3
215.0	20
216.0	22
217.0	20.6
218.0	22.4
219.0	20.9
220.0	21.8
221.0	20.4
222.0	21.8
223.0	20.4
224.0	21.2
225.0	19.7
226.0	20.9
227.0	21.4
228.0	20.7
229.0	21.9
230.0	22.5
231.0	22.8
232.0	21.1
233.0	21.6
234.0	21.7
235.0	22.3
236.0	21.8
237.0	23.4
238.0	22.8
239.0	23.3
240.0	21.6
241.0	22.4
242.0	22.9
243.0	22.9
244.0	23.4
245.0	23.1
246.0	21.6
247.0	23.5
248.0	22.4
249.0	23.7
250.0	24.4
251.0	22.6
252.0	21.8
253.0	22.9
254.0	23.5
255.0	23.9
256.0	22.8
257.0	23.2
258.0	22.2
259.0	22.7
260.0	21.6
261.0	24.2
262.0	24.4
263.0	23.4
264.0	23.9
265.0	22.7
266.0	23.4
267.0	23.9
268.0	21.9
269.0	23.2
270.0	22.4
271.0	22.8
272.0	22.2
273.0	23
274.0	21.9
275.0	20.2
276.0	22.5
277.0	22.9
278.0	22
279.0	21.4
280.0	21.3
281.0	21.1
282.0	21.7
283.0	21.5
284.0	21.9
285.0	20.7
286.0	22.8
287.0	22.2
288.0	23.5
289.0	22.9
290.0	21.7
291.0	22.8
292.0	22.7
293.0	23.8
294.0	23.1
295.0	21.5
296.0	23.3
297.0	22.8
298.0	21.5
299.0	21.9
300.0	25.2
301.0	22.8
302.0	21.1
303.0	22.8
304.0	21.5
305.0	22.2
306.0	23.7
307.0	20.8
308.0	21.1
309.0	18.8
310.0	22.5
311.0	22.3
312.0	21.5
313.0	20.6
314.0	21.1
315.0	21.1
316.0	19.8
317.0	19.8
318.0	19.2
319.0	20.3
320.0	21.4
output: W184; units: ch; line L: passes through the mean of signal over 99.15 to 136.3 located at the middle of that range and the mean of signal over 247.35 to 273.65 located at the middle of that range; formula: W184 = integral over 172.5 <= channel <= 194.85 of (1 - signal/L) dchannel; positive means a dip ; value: 9.17 ch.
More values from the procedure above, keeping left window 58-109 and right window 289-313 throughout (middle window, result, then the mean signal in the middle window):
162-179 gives 5.86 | 13.1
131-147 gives -1.68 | 21.6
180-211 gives 7.18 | 15.8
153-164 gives 0.47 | 19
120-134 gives -1.81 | 21.8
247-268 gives -1.62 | 23.2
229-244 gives -0.88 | 22.4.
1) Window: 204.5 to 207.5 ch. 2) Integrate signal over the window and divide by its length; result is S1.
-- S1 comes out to 19.1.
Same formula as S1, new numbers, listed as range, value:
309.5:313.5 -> 21.7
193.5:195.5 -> 15.3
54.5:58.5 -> 20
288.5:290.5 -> 22.3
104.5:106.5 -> 11.6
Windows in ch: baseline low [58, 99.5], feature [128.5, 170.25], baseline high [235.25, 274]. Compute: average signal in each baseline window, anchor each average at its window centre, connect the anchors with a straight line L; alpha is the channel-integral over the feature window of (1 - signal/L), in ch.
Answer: 2.8 ch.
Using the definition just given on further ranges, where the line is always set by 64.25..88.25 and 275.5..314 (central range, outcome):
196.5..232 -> 2.67 ch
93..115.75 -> 6.73 ch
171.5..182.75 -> 5.50 ch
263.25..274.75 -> -0.42 ch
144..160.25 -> 0.85 ch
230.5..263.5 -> -1.34 ch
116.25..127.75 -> 0.07 ch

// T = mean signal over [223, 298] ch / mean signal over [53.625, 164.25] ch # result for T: 1.15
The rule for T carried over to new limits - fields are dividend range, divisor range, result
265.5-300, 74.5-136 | 1.19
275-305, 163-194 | 1.76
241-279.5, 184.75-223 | 1.27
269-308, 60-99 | 1.11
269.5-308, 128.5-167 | 1.10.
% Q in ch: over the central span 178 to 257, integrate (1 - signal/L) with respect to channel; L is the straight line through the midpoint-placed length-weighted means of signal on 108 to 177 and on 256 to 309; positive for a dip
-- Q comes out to 6.3 ch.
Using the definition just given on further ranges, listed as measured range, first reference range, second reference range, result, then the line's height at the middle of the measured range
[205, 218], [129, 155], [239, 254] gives 1.32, 22.3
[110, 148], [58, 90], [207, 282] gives 0.61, 21.3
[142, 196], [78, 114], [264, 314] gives 9.02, 19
